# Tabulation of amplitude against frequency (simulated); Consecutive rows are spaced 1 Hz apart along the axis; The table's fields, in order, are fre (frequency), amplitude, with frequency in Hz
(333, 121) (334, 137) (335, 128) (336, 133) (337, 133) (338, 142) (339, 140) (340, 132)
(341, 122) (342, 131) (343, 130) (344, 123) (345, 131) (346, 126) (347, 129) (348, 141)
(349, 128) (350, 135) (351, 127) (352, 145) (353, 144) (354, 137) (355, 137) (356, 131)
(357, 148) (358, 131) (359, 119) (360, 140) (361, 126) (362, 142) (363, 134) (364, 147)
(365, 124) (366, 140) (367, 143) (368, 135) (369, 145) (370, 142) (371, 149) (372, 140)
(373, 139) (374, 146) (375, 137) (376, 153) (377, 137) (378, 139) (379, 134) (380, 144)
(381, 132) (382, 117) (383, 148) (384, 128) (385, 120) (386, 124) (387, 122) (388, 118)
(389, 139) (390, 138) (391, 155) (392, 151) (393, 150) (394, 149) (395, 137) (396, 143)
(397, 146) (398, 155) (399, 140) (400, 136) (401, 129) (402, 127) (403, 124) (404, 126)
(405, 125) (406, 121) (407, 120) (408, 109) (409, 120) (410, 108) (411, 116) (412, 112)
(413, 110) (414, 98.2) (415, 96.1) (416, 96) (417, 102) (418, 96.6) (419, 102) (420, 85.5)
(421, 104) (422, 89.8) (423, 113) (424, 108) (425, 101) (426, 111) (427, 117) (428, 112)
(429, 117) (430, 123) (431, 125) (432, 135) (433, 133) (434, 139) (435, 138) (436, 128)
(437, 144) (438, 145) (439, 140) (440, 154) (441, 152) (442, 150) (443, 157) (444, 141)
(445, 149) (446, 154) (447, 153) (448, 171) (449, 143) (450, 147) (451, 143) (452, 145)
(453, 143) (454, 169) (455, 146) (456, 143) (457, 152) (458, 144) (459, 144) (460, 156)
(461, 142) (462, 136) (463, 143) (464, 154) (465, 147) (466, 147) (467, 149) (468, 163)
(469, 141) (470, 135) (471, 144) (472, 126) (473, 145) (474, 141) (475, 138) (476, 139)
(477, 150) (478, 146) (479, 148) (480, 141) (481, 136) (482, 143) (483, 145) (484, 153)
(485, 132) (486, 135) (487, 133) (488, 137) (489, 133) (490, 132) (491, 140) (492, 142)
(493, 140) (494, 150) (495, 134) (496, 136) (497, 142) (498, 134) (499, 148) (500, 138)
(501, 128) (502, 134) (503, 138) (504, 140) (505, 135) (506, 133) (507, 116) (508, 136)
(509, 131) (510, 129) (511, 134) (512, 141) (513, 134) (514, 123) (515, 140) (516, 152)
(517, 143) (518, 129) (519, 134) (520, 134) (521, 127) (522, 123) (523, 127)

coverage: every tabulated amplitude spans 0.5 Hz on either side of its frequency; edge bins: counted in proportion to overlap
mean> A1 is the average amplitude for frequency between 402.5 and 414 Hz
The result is 117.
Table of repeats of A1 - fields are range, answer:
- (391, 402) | 143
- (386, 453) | 129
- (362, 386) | 138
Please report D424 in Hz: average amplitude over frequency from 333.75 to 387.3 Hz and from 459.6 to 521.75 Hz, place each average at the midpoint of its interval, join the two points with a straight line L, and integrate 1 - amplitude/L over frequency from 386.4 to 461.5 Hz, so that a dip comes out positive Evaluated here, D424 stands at 3.3 Hz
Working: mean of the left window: 135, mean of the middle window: 131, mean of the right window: 139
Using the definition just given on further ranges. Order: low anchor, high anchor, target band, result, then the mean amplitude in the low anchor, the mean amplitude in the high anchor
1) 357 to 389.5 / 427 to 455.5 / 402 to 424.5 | 4.97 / 136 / 142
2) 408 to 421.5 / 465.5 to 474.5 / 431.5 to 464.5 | -4.93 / 104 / 143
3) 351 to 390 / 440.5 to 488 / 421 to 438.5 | 2.52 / 136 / 146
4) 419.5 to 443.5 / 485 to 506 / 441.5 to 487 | -4.93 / 126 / 137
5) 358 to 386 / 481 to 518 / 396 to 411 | 0.99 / 137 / 137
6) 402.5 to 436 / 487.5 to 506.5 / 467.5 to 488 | -1.57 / 113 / 138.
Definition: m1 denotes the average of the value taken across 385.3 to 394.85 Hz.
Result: 138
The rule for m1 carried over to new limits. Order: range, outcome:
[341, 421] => 130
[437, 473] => 148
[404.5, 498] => 134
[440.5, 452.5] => 150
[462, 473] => 144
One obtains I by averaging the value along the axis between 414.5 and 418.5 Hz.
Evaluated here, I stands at 97.7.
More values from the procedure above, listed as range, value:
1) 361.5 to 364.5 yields 141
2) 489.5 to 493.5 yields 138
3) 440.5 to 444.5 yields 150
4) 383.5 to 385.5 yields 124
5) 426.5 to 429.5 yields 115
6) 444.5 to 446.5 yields 152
